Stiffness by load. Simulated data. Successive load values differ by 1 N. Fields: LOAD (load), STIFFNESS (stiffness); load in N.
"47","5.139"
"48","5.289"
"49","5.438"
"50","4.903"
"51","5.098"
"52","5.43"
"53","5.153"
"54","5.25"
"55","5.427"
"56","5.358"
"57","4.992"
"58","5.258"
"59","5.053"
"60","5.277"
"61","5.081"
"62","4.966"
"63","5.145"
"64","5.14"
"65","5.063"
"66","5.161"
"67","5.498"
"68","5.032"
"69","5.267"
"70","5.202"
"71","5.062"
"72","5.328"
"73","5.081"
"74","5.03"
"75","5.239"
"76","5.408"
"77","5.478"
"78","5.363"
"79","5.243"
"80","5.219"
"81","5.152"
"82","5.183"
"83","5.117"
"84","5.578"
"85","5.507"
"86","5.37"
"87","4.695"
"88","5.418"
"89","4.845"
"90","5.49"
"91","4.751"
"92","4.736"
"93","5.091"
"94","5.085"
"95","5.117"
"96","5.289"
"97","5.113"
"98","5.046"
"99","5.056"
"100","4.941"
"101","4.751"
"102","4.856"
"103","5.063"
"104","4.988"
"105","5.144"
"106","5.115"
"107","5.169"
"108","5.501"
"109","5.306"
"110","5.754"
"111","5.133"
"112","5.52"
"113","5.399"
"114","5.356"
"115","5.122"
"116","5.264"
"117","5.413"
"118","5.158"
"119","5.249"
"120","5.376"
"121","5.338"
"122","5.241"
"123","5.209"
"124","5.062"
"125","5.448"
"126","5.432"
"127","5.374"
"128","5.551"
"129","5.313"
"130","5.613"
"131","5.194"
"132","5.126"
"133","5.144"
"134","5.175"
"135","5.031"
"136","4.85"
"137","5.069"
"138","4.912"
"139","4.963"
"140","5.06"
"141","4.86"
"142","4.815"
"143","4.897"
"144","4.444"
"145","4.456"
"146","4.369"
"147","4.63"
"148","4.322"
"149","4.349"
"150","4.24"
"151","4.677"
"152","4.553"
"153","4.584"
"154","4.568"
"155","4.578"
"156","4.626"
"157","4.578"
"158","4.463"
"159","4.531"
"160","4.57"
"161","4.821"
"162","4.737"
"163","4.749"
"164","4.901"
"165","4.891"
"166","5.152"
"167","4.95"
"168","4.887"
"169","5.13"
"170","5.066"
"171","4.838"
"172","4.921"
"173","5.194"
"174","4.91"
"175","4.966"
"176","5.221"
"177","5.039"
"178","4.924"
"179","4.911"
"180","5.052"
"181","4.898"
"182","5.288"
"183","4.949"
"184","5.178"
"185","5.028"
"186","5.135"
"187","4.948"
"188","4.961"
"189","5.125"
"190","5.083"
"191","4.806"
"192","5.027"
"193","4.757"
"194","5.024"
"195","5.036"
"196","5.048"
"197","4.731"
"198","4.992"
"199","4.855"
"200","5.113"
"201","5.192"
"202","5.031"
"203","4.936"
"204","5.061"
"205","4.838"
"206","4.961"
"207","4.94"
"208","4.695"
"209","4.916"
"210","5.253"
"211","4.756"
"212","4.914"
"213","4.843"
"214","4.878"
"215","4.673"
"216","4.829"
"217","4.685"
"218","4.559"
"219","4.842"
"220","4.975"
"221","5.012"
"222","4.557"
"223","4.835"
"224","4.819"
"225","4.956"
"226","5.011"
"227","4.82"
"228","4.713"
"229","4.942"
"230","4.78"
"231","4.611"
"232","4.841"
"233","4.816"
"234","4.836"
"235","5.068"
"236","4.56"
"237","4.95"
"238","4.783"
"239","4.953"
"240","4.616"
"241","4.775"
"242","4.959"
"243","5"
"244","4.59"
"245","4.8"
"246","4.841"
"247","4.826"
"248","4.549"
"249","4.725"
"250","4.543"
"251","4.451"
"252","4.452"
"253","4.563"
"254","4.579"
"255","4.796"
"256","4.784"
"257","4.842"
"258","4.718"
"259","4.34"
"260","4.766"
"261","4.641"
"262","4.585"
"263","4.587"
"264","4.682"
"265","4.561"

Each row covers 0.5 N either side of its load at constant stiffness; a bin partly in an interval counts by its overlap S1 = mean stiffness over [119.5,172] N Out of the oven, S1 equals 4.9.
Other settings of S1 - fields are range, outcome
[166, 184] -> 5.02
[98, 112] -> 5.15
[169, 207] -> 5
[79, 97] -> 5.16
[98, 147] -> 5.13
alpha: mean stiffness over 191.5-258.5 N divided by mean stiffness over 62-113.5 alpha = 0.93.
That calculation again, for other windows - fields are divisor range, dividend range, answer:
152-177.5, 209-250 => 1.00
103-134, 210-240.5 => 0.91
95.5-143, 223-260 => 0.92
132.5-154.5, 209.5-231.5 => 1.02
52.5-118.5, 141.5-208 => 0.94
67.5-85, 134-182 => 0.92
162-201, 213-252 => 0.96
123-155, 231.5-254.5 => 0.97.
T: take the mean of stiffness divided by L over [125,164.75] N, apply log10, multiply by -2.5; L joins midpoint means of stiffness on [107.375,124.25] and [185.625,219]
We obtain 0.08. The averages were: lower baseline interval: 5.32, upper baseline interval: 4.93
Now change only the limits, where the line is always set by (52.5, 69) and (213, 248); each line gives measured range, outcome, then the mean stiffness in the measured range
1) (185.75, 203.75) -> -0.022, 4.99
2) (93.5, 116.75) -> -0.020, 5.18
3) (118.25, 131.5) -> -0.061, 5.34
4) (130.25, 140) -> -0.010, 5.07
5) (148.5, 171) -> 0.057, 4.71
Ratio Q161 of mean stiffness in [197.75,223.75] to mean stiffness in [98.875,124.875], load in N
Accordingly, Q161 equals 0.94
